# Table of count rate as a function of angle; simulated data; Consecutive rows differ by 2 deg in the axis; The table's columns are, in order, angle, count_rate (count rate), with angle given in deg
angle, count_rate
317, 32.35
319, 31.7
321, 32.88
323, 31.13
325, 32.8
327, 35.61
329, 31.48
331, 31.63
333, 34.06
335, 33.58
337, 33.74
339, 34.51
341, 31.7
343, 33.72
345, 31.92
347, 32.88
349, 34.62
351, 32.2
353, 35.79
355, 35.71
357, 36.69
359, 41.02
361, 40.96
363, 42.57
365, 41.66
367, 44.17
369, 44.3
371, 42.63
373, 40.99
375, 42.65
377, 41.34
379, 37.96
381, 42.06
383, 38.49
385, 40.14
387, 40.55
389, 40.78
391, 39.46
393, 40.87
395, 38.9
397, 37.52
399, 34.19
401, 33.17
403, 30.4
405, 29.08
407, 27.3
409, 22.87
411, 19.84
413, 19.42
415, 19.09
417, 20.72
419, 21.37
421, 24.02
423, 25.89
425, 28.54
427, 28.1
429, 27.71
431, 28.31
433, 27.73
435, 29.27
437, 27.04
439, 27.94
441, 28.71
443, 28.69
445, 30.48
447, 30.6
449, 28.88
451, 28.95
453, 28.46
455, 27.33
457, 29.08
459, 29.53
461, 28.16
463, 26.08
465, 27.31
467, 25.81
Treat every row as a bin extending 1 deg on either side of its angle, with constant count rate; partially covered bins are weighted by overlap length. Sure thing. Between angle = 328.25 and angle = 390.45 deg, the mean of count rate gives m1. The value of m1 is 37.7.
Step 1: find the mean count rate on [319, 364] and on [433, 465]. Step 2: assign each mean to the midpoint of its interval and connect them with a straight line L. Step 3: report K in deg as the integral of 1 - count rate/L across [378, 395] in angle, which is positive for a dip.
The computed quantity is -4.22 deg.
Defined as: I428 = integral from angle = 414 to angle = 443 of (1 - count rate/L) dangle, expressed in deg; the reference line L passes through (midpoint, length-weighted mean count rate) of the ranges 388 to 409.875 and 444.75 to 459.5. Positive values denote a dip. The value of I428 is 4.73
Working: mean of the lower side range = 34.1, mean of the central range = 26.1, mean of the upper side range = 29.1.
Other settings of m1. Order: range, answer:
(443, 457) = 29.1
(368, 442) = 32.1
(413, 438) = 25.4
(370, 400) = 39.9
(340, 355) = 33.4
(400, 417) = 24.9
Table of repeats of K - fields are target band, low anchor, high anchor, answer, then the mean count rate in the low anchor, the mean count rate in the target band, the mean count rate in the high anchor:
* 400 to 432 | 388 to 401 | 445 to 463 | 8.6 deg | 38.2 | 25.4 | 28.8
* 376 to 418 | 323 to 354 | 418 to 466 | -3.8 deg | 33.3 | 33.1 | 27.8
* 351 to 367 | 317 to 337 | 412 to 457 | -4.2 deg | 32.8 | 39.1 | 26.7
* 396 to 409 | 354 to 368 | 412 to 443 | 0.0 deg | 40.4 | 31.2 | 25.7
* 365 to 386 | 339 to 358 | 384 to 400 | -2.5 deg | 33.9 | 41.5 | 39.1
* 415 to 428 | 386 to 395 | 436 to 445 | 3.3 deg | 40.2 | 24.3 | 28.4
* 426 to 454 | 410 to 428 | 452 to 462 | -2.8 deg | 23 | 28.6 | 28.5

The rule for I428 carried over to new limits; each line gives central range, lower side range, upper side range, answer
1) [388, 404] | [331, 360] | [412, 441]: -4.5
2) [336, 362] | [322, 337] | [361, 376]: 1.9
